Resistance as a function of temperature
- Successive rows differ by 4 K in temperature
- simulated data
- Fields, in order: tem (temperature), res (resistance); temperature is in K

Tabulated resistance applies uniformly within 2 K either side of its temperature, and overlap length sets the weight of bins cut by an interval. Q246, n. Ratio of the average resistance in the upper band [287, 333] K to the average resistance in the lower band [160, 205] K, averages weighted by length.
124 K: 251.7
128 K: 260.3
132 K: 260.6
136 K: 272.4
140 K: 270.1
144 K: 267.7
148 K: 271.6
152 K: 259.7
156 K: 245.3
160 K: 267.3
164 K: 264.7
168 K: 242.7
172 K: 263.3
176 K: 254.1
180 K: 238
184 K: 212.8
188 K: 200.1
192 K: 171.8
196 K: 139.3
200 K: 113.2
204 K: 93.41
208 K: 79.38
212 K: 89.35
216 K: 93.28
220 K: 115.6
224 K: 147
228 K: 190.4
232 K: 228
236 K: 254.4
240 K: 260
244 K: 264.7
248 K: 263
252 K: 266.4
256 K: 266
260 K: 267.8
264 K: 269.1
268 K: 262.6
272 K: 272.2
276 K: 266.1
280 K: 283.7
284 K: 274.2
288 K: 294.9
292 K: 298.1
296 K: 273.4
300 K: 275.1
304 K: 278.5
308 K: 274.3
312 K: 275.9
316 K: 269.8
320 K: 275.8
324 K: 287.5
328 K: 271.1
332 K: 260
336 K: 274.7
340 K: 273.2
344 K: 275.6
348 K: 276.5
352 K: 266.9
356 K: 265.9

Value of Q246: 1.36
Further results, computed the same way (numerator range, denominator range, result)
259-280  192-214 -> 2.46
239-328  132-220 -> 1.34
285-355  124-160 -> 1.05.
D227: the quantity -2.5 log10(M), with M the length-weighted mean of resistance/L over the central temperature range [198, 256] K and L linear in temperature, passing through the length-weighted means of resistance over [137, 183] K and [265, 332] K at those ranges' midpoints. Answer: 0.439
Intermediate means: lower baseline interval 258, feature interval 179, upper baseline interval 276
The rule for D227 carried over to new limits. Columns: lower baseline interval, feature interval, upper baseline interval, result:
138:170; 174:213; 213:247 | 0.384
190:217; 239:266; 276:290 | -0.227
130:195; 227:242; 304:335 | 0.100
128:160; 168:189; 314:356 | 0.127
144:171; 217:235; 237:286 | 0.478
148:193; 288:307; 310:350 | -0.060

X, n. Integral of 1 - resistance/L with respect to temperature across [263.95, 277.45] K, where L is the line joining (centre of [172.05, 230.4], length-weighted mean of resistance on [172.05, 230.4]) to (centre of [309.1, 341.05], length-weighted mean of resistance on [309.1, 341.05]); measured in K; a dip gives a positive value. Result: -2.7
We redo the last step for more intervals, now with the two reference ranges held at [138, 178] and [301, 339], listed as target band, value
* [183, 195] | 3.4 K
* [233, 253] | 0.6 K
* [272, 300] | -1.0 K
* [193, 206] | 7.1 K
